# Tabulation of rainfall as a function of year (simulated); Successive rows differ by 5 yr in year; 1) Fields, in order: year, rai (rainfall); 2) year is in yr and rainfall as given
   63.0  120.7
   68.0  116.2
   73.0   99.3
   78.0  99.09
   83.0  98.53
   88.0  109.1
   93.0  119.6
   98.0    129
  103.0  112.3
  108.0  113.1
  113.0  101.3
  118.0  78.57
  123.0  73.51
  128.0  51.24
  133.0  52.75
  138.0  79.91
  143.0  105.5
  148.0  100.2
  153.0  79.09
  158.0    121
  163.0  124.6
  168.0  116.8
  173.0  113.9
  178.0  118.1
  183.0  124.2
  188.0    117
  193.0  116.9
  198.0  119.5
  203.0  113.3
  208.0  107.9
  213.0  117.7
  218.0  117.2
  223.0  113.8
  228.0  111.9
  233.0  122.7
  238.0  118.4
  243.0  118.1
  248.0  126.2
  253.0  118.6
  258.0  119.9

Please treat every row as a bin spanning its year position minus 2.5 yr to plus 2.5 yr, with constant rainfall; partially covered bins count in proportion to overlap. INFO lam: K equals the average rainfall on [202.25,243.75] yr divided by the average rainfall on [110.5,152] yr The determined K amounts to 1.44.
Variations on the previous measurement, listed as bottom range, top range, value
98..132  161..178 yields 1.32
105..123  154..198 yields 1.24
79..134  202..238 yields 1.20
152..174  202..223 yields 1.01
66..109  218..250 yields 1.07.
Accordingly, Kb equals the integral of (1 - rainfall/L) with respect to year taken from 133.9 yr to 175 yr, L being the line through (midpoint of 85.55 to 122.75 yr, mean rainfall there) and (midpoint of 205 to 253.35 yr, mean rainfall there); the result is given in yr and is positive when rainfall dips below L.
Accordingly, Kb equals 3.0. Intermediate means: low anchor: 107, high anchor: 117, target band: 103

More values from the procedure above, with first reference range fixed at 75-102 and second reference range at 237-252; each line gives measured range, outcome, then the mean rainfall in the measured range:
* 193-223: 0.9 yr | 115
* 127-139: 5.6 yr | 60.2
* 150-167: 1.0 yr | 109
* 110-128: 5.1 yr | 80.6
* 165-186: -0.3 yr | 118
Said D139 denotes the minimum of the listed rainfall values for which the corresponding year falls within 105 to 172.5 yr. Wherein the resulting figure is 51.24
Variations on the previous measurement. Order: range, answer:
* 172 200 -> 113.9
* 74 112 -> 98.53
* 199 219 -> 107.9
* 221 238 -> 111.9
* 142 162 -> 79.09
